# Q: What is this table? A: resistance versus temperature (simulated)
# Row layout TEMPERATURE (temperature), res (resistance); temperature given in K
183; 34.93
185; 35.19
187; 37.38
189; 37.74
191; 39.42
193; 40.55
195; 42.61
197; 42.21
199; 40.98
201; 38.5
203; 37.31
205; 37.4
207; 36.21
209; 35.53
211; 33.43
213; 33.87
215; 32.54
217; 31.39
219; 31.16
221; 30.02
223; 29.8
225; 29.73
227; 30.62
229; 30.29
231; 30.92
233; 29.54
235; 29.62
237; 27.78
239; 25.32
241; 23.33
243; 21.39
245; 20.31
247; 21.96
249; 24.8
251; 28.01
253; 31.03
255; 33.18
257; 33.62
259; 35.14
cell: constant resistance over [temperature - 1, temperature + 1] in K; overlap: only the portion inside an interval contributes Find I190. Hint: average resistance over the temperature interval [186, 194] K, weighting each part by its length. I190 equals 38.8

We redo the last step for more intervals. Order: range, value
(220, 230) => 30.1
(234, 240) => 27.6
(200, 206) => 37.7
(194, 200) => 41.9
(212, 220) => 32.2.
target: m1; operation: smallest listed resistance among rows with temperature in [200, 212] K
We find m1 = 33.43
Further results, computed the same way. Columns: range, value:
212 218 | 31.39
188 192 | 37.74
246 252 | 21.96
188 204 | 37.31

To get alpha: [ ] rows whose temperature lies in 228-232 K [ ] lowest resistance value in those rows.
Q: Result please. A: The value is 30.29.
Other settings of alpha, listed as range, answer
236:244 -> 21.39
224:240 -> 25.32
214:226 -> 29.73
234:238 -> 27.78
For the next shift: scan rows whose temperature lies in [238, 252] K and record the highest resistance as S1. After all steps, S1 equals 28.01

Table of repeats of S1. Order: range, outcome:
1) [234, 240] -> 29.62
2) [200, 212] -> 38.5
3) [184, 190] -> 37.74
